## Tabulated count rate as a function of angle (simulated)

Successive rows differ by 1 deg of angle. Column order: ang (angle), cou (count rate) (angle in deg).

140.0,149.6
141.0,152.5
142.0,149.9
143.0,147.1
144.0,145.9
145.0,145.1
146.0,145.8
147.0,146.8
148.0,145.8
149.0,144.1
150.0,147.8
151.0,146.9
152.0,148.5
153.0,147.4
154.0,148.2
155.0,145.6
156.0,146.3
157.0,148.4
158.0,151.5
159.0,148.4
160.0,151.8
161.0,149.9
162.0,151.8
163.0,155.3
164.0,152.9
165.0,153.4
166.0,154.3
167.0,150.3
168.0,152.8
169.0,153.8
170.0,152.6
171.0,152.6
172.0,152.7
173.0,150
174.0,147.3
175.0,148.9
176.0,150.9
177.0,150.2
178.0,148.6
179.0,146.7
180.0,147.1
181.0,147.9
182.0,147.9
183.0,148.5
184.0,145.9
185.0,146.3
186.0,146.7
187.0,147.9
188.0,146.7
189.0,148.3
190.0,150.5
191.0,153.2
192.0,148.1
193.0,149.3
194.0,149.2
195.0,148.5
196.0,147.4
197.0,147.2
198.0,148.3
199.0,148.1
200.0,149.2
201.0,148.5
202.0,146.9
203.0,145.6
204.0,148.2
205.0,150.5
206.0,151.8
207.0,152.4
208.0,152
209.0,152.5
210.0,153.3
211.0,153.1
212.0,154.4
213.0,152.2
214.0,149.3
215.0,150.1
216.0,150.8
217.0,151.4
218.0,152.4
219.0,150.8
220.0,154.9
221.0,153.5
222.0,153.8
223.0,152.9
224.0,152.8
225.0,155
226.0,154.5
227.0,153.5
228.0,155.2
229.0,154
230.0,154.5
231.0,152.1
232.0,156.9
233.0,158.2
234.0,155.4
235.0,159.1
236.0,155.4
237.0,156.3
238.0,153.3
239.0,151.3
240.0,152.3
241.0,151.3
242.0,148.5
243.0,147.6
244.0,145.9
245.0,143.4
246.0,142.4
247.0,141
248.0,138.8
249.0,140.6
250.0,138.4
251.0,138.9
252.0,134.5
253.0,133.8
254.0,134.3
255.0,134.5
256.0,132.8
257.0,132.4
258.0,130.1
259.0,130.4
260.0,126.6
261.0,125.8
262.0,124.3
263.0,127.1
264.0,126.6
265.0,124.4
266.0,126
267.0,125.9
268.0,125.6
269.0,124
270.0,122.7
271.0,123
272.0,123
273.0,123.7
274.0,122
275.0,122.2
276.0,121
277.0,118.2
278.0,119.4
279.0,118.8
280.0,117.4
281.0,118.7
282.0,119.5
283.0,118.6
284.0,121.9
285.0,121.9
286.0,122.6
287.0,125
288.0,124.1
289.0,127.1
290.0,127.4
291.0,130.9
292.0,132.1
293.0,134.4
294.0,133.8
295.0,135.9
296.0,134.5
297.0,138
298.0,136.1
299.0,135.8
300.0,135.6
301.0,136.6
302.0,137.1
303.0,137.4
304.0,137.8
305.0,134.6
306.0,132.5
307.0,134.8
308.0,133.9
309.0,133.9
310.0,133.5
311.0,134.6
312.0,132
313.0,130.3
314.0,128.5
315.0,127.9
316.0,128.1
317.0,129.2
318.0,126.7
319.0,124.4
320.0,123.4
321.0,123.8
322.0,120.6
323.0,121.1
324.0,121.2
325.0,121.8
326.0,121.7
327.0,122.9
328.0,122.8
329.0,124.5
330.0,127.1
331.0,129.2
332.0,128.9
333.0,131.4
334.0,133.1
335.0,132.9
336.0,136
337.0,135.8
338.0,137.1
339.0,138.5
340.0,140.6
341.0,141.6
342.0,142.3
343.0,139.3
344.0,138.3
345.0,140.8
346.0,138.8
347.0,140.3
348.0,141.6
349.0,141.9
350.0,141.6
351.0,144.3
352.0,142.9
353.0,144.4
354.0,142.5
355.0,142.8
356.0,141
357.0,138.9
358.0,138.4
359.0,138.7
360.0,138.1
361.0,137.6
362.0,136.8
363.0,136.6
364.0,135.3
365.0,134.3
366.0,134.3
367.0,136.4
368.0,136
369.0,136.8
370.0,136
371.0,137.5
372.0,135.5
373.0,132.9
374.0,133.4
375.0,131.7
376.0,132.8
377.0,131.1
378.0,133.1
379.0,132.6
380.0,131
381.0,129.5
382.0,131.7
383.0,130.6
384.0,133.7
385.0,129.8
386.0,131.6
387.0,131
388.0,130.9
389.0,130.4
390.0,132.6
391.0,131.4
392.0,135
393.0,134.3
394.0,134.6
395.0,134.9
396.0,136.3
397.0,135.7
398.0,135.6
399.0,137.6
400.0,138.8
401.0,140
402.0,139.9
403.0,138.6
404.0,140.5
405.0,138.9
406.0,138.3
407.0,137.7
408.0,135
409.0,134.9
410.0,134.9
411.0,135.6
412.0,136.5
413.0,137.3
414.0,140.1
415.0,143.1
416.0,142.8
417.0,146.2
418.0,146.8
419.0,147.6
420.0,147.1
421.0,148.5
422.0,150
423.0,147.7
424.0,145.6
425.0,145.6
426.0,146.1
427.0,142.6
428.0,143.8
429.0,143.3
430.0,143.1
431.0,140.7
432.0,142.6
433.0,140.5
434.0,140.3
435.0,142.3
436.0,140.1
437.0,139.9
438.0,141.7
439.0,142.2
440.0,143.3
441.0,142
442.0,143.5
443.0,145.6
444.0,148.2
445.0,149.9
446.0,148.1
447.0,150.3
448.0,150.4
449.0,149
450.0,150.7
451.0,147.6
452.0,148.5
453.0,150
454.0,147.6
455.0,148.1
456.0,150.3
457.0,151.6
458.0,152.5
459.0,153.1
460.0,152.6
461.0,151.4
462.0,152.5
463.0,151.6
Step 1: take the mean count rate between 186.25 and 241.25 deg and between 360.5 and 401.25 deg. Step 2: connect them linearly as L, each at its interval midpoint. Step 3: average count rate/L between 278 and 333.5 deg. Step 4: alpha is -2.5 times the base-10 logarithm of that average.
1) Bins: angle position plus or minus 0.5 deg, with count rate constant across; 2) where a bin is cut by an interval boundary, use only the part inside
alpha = 0.11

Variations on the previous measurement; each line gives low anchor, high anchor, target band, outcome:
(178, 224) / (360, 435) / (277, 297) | 0.15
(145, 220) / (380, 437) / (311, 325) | 0.14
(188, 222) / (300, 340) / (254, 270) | 0.10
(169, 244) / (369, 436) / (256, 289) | 0.18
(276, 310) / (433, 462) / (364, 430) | 0.03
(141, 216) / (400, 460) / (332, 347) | 0.07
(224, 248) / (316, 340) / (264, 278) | 0.16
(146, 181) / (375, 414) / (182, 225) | -0.02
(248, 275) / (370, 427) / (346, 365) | -0.04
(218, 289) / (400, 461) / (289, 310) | 0.04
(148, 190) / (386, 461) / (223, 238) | -0.05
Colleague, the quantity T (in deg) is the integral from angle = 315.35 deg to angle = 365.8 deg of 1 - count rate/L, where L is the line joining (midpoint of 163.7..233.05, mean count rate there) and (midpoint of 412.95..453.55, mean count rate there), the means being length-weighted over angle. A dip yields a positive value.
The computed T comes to 4.6 deg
